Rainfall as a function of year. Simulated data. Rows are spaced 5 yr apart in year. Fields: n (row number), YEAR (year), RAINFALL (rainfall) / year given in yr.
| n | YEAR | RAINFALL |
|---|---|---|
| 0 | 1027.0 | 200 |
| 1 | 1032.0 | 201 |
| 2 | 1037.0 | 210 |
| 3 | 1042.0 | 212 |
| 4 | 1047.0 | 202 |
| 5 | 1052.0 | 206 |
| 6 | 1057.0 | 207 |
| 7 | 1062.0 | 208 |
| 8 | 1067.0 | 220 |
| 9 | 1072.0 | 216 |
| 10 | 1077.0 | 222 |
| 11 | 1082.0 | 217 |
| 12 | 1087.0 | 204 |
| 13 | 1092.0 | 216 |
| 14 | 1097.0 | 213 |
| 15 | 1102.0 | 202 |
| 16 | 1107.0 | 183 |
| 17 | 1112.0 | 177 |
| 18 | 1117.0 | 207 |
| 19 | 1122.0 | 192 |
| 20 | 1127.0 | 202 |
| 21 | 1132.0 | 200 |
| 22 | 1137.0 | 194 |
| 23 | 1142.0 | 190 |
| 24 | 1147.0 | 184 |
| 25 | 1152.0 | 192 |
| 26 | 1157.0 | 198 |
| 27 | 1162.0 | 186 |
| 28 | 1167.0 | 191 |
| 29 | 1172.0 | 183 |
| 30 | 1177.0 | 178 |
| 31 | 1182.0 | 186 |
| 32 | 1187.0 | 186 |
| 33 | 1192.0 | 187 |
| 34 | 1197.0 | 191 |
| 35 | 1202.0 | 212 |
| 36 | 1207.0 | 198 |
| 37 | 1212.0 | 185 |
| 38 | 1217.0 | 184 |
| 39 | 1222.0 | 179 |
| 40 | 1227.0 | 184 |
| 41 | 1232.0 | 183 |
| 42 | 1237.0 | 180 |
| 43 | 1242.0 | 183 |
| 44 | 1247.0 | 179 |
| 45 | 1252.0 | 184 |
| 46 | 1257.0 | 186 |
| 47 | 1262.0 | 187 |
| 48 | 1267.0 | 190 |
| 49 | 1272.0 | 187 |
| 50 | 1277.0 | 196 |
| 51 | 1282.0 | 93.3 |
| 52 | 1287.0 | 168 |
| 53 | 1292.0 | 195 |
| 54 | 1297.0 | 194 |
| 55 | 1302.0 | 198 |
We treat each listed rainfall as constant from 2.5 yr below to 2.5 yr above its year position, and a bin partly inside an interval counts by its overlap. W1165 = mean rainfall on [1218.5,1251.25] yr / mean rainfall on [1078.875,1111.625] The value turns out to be 0.9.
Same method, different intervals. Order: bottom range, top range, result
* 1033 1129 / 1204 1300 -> 0.88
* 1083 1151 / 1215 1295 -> 0.90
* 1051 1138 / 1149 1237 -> 0.92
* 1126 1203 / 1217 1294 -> 0.94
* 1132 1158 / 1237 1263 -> 0.95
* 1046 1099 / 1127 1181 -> 0.90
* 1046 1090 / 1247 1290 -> 0.82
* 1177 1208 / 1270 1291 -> 0.85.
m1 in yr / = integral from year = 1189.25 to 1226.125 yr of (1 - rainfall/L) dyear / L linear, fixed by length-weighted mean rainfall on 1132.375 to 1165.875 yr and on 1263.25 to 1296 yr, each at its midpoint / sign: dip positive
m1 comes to -1.5 yr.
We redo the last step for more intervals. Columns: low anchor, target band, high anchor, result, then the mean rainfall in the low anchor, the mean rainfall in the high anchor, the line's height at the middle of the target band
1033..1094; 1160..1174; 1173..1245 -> 0.5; 211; 187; 194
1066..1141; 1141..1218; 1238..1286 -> 0.3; 204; 176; 190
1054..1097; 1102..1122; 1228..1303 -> 1.6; 214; 180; 207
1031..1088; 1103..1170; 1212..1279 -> 2.6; 211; 185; 200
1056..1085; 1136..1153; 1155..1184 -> 0.4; 215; 187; 194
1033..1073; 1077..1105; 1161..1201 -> -1.1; 210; 187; 203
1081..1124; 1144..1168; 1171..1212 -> 0.5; 201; 190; 194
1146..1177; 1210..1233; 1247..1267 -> 0.4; 188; 185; 186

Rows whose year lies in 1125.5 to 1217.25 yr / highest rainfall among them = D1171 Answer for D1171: 212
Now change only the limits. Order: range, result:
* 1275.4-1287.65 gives 196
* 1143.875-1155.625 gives 192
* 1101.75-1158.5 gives 207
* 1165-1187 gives 191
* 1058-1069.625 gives 220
